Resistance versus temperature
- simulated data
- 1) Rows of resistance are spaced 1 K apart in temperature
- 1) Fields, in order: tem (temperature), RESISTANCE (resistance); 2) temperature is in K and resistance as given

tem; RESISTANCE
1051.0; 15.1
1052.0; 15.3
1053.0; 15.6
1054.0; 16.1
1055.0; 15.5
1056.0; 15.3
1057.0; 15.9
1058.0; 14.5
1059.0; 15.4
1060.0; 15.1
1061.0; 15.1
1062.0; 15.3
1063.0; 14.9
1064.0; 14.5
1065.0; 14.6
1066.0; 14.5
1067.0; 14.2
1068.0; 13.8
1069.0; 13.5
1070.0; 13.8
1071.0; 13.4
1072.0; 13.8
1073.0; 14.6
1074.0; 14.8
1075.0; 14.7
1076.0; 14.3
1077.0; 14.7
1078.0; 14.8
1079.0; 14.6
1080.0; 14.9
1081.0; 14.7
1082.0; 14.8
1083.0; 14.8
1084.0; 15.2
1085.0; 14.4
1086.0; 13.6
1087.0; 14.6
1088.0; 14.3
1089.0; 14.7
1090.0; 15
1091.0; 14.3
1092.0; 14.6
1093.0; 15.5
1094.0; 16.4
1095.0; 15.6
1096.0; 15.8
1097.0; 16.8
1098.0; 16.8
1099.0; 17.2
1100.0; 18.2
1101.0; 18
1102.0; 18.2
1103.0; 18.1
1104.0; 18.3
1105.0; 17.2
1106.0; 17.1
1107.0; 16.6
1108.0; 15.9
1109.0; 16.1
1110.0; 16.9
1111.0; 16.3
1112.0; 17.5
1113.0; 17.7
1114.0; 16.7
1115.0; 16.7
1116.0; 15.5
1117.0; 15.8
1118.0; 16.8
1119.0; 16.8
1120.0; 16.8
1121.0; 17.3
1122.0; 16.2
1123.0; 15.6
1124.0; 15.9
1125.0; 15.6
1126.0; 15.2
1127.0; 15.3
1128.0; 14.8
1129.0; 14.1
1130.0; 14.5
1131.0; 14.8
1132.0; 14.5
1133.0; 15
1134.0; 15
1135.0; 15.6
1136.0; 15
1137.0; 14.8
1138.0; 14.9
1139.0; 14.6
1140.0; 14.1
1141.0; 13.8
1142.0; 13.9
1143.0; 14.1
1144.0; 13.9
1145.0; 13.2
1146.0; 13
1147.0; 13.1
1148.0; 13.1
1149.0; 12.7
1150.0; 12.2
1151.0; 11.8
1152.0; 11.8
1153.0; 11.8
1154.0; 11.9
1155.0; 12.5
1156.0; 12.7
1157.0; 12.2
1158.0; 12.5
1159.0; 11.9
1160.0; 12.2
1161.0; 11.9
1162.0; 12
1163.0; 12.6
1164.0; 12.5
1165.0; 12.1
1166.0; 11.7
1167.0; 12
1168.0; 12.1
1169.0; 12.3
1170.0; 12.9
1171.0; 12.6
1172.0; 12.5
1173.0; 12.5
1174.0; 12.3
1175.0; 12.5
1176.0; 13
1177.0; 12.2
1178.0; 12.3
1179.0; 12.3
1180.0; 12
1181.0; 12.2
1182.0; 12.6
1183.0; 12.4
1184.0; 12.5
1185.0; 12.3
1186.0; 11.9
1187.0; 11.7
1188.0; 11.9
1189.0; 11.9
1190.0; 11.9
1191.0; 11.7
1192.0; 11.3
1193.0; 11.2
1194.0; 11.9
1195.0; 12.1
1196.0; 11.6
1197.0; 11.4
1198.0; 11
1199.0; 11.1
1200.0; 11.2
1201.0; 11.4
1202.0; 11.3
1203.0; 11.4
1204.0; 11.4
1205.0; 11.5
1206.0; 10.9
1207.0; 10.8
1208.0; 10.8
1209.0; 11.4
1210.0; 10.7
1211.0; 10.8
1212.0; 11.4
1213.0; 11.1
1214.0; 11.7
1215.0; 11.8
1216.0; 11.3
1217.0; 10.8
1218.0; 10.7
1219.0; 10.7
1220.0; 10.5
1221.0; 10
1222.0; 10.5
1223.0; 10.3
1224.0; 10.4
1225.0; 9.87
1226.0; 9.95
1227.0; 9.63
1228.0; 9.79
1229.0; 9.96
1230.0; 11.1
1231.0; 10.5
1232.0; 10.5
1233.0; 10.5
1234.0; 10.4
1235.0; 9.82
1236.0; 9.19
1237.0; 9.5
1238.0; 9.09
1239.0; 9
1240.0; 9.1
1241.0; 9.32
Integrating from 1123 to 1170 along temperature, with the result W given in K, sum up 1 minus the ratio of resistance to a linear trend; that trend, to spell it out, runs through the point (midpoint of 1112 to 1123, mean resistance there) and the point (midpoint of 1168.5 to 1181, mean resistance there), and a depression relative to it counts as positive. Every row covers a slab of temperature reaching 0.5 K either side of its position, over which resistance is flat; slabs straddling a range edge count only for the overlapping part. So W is 3.5 K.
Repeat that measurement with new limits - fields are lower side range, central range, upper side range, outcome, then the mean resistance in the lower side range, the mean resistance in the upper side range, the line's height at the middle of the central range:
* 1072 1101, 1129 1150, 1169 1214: -1.0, 15.2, 11.8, 13.5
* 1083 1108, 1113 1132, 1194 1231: -1.2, 16.1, 10.9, 14.9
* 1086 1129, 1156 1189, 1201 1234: 1.8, 16.2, 10.8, 13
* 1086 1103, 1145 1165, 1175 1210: 1.5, 16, 11.7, 13.4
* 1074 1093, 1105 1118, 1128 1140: -1.7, 14.6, 14.8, 14.7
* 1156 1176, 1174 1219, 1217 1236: -1.3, 12.3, 10.3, 11.3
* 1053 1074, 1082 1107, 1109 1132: -1.0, 14.7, 16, 15.4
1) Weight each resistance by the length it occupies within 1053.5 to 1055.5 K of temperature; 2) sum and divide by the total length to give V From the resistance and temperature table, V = 15.8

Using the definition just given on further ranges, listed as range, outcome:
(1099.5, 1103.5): 18.1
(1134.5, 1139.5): 15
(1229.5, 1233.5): 10.7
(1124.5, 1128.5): 15.2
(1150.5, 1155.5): 12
